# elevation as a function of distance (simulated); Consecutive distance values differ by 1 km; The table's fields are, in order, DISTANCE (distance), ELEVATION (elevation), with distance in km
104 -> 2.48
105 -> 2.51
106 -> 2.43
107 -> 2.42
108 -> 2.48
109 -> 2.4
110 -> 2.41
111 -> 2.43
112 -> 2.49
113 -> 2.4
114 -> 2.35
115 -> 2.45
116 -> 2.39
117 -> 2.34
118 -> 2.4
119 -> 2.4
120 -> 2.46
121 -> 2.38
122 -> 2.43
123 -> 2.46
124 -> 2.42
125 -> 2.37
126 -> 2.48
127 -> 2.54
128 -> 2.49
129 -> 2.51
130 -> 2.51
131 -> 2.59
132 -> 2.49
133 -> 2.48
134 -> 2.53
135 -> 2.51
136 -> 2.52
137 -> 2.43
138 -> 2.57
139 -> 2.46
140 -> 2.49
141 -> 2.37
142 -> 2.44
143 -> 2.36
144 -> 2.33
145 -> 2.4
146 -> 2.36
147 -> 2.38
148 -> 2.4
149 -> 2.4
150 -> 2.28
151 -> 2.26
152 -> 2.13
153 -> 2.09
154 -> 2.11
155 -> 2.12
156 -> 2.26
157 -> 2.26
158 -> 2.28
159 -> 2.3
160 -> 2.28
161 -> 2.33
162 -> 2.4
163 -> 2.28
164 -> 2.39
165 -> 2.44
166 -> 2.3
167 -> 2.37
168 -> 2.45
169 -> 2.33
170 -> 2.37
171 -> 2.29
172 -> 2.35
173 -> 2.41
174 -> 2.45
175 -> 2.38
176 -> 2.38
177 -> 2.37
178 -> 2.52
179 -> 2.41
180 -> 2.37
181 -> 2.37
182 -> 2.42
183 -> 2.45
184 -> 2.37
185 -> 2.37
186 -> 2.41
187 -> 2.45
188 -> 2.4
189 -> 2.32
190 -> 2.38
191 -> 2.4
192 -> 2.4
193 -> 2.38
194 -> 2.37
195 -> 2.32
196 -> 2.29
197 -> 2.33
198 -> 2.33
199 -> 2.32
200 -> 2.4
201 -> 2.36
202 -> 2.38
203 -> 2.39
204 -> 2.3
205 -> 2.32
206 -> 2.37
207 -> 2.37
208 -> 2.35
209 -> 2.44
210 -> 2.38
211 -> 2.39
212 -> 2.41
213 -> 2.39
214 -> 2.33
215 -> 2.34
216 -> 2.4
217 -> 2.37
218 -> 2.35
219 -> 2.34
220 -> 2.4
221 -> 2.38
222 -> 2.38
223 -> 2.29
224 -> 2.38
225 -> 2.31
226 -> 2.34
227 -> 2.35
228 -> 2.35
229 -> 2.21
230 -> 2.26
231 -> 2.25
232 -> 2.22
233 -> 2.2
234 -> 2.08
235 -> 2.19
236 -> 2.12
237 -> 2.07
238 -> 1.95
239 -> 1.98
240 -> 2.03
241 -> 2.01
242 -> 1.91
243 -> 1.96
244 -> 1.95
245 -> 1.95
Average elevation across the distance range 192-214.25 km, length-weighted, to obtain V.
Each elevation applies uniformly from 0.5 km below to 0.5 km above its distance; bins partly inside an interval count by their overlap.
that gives 2.36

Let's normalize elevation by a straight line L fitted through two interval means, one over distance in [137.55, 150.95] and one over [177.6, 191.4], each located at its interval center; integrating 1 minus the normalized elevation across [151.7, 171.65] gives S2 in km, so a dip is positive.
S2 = 0.9 km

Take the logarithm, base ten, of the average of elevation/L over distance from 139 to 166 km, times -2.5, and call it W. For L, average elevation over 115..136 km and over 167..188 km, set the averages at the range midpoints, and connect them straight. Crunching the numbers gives 0.05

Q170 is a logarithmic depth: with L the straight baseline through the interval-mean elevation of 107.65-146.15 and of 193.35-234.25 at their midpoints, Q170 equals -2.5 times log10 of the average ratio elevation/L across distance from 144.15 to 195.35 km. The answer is 0.02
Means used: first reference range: 2.44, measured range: 2.35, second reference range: 2.34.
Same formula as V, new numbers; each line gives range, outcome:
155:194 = 2.37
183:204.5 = 2.37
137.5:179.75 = 2.35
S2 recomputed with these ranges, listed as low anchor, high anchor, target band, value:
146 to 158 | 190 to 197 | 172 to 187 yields -0.5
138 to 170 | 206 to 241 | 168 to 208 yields -1.2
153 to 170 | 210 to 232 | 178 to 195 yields -0.5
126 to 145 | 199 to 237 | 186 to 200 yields 0.0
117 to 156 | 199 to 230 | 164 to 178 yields 0.0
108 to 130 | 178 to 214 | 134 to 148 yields -0.1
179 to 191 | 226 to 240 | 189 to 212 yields -0.4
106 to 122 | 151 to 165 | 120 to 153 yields -1.3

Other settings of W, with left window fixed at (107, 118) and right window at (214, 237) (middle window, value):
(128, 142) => -0.047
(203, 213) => -0.028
